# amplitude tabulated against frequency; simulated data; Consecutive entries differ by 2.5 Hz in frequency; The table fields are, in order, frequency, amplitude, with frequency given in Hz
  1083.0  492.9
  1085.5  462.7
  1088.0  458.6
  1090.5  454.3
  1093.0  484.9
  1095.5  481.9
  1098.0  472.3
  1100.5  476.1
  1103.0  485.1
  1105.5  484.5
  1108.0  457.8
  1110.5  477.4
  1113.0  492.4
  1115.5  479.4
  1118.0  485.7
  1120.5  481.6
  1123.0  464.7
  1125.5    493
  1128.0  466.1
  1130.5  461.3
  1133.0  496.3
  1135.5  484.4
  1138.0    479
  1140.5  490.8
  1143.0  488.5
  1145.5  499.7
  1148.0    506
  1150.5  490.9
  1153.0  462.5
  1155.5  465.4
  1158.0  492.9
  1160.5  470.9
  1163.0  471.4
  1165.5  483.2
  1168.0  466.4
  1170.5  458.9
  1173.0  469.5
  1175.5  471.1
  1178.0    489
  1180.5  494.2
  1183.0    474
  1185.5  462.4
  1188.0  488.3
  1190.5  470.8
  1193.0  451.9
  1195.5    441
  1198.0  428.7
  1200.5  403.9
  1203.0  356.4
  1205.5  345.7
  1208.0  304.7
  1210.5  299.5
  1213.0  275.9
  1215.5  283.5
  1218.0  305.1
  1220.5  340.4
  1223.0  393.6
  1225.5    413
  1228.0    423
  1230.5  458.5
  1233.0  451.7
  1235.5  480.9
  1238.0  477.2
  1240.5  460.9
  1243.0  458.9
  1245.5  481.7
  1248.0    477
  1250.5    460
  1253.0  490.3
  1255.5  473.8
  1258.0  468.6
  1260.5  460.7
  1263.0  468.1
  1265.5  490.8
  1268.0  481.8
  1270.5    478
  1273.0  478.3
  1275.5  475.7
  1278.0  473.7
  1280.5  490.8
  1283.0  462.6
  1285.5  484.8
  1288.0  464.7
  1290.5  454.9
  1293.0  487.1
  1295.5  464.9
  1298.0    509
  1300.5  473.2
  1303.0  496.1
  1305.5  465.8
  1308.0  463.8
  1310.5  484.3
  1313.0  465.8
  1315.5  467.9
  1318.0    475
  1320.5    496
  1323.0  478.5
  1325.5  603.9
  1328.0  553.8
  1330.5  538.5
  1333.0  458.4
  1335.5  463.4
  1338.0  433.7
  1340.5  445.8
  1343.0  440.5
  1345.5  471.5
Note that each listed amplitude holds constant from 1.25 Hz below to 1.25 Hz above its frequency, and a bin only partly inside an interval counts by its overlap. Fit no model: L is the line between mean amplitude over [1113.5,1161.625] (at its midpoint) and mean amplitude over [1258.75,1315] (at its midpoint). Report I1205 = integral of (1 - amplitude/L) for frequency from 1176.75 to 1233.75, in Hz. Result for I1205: 9.21 Hz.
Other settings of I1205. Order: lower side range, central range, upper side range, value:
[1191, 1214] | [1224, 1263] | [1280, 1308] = -4.0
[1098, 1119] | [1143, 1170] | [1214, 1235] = -2.5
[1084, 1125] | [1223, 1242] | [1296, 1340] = 1.4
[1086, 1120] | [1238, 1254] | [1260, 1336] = 0.4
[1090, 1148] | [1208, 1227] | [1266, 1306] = 5.9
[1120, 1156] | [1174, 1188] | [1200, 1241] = -1.7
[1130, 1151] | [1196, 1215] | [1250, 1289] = 5.4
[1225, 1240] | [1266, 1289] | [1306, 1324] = -0.6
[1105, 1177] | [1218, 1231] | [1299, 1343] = 2.4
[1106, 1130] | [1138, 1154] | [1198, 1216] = -2.1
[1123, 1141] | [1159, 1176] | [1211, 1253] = -0.5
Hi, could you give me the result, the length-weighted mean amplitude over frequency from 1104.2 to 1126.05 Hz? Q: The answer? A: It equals 479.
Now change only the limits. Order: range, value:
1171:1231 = 406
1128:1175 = 479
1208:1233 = 357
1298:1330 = 495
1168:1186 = 474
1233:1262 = 471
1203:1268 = 418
